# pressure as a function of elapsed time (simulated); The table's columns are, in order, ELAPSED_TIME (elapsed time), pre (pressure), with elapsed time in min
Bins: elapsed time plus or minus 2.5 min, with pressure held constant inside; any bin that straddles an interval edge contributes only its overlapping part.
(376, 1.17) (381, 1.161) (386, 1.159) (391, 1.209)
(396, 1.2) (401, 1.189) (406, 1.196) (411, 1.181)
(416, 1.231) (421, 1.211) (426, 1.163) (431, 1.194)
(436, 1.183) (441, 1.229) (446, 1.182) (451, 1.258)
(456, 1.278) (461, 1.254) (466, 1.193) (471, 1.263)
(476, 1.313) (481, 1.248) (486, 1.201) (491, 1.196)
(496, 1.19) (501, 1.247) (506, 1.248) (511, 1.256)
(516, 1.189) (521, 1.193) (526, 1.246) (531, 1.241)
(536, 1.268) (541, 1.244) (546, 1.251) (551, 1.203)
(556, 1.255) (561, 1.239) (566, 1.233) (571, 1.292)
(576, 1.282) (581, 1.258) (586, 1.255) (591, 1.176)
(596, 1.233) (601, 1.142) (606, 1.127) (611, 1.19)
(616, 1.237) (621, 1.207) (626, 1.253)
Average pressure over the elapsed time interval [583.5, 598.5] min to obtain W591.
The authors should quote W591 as 1.22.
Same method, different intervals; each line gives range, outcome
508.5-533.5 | 1.23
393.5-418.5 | 1.2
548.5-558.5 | 1.23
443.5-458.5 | 1.24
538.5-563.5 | 1.24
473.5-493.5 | 1.24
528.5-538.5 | 1.25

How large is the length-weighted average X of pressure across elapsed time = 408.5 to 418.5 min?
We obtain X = 1.21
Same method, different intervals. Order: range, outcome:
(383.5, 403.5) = 1.19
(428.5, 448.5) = 1.2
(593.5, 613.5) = 1.17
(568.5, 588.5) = 1.27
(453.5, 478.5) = 1.26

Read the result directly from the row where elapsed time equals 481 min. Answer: 1.248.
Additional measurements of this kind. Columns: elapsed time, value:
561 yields 1.239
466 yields 1.193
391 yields 1.209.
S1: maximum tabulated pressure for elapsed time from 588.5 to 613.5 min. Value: 1.233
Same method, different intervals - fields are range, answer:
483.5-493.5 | 1.201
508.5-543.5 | 1.268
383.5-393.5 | 1.209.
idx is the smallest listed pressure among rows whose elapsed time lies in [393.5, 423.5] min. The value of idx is 1.181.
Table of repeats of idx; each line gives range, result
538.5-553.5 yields 1.203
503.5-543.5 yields 1.189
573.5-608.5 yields 1.127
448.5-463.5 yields 1.254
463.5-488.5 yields 1.193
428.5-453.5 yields 1.182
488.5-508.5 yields 1.19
